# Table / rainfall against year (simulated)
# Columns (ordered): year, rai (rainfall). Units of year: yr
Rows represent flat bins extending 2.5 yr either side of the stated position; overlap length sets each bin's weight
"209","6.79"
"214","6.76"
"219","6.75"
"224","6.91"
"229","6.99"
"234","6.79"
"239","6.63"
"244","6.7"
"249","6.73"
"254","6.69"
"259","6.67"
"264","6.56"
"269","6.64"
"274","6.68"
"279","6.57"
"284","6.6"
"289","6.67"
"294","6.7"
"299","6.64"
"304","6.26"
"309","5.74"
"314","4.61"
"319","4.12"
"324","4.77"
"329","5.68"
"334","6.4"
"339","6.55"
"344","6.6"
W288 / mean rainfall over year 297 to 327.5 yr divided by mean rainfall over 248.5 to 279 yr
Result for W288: 0.80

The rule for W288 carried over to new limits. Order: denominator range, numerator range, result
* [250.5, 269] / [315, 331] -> 0.72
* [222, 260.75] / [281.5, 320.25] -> 0.88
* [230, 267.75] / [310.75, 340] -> 0.79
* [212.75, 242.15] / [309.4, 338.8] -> 0.77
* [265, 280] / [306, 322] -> 0.73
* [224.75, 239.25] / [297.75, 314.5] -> 0.86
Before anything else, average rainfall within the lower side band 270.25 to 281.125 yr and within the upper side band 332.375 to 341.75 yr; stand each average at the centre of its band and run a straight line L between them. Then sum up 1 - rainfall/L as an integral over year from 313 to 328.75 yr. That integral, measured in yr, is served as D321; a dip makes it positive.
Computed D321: 4.5 yr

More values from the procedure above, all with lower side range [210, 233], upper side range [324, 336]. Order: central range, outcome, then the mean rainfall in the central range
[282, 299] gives -1.4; 6.66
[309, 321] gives 2.5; 4.66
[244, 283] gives -1.4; 6.65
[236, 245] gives 0.0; 6.67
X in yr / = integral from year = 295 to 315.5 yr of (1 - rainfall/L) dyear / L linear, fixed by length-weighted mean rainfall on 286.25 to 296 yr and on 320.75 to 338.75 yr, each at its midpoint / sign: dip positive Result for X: 1.3 yr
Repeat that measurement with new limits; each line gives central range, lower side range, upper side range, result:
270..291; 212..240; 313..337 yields -2.55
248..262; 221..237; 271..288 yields 0.13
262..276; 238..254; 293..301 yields 0.11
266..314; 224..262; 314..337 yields -4.34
